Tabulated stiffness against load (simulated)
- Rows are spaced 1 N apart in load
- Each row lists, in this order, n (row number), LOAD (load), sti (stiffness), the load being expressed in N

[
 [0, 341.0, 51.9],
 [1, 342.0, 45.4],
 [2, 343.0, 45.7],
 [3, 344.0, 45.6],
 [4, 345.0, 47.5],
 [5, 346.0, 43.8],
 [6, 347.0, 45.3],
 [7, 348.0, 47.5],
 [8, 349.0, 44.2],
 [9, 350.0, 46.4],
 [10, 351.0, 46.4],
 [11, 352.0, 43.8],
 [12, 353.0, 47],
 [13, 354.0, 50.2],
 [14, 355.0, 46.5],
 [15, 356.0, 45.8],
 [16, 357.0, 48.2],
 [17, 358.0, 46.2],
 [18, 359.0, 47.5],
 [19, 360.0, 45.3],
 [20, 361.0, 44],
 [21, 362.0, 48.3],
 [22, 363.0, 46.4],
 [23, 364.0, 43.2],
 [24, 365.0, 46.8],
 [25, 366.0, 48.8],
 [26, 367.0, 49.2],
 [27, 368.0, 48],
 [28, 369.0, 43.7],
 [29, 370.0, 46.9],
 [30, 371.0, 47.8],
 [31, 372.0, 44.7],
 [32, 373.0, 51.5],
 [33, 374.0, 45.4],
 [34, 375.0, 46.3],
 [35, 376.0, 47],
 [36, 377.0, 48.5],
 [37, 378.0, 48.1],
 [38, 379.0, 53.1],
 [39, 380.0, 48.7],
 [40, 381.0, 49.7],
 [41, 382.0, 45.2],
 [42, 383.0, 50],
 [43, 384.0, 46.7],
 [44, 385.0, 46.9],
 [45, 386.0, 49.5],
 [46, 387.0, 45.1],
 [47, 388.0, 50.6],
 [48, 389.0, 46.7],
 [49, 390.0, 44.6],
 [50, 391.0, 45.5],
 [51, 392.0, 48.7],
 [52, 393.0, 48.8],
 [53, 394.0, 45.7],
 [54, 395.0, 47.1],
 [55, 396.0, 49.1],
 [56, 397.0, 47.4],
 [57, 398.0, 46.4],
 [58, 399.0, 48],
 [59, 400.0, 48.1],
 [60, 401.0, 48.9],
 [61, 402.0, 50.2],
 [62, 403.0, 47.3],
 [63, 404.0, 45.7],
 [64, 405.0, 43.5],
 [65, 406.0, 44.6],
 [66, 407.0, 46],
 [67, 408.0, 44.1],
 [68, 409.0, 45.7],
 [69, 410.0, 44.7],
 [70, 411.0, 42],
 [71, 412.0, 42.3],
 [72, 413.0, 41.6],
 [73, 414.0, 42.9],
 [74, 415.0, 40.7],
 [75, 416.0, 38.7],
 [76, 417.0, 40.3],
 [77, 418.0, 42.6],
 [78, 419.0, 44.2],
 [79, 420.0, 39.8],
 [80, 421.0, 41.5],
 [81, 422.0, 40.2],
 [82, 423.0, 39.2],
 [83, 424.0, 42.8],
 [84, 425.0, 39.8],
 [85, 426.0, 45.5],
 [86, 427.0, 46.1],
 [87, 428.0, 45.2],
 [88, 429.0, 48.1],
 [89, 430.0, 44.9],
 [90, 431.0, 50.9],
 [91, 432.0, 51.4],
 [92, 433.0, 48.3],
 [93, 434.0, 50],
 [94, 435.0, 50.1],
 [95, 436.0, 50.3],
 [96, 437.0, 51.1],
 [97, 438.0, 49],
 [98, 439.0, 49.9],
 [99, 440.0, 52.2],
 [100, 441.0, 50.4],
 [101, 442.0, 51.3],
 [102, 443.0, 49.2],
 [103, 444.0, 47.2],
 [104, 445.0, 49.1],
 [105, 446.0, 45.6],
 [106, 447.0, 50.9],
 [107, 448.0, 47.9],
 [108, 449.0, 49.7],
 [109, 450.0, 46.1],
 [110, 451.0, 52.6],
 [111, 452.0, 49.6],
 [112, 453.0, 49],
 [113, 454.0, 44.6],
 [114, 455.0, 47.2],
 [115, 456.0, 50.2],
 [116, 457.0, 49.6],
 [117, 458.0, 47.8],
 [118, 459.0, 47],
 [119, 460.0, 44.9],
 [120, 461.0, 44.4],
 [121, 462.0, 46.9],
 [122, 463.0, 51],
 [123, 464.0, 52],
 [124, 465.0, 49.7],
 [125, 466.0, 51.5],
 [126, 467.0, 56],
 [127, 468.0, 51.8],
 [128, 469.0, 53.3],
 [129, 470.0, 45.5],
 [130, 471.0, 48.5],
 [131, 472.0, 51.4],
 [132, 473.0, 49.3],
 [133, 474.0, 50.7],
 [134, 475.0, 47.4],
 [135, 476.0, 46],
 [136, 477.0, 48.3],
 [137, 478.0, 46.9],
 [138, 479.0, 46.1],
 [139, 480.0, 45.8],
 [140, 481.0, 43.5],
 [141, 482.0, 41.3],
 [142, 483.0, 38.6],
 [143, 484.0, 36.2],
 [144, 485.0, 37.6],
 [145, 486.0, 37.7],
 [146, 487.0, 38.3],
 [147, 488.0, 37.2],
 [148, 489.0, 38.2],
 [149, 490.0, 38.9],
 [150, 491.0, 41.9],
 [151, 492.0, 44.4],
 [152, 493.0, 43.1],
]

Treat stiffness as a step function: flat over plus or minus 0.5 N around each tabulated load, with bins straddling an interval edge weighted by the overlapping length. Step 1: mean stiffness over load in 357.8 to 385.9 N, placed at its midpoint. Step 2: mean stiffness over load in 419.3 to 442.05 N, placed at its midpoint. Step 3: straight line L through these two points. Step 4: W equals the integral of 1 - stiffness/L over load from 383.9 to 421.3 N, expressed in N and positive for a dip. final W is 1.4 N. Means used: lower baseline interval 47.3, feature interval 45.3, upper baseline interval 46.8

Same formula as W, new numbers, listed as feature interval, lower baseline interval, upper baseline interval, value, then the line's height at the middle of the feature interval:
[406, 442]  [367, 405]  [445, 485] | 1.8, 47.6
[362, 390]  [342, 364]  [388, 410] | -0.6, 46.5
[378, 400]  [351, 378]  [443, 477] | -0.2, 47.4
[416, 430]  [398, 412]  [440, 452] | 1.4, 47.4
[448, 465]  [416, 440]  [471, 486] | -1.2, 45.2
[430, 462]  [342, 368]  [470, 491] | -3.3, 44.2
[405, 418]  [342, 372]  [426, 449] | 1.4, 48.1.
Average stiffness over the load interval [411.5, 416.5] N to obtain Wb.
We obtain 41.2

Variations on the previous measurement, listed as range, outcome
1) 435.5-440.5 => 50.5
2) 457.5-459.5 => 47.4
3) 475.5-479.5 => 46.8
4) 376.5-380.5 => 49.6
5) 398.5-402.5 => 48.8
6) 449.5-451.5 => 49.4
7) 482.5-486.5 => 37.5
